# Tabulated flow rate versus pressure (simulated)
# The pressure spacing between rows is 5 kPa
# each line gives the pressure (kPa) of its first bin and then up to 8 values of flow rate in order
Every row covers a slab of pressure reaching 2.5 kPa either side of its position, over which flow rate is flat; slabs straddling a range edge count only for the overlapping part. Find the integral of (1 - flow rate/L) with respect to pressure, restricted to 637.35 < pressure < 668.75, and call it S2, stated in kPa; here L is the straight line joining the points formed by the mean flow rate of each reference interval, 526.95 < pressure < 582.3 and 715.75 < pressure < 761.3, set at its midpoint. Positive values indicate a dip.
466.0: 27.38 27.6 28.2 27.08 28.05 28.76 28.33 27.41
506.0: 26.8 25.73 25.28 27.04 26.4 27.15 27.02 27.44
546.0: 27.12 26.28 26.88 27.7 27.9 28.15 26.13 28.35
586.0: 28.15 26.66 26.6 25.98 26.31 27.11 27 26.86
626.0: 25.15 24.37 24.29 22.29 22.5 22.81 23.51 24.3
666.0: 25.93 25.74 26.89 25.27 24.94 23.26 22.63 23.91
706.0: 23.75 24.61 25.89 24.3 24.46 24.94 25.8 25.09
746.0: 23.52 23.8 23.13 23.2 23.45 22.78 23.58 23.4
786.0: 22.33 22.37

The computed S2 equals 2.6 kPa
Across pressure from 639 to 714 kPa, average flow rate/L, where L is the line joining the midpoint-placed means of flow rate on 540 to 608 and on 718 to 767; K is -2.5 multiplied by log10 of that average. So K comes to 0.05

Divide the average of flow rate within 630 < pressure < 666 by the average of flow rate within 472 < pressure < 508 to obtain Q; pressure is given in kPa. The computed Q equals 0.8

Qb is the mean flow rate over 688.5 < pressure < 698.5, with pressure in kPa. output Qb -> 22.9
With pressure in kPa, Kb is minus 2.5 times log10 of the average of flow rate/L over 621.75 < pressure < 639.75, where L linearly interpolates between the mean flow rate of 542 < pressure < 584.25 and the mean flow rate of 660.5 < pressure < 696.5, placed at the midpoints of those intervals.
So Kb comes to 0.06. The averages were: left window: 27.3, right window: 25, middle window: 24.7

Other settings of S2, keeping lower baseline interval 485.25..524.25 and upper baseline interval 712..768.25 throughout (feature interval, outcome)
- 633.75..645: 1.0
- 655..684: -0.2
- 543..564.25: -0.4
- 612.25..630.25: -0.3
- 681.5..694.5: 0.4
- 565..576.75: -0.5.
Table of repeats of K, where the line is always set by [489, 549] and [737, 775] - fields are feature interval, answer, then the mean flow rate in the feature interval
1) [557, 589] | -0.06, 27.7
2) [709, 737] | -0.04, 25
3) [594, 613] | -0.03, 26.5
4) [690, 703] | 0.06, 23.2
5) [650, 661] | 0.07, 23.5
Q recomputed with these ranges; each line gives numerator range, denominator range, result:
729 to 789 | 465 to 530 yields 0.87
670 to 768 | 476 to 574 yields 0.90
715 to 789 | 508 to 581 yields 0.89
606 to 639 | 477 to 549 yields 0.95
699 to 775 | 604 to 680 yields 0.97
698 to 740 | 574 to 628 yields 0.92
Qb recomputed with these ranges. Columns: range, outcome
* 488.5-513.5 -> 27.4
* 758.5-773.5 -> 23.1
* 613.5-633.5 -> 25.8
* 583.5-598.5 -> 27.1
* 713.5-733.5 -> 24.9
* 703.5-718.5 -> 24.8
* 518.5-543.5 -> 27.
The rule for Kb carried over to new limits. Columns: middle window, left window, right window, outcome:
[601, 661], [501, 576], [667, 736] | 0.04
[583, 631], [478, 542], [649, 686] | -0.03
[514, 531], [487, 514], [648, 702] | 0.03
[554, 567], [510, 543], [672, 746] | -0.05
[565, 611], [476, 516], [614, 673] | -0.06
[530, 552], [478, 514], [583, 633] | 0.00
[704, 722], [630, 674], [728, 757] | -0.02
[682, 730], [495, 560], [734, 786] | 0.01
